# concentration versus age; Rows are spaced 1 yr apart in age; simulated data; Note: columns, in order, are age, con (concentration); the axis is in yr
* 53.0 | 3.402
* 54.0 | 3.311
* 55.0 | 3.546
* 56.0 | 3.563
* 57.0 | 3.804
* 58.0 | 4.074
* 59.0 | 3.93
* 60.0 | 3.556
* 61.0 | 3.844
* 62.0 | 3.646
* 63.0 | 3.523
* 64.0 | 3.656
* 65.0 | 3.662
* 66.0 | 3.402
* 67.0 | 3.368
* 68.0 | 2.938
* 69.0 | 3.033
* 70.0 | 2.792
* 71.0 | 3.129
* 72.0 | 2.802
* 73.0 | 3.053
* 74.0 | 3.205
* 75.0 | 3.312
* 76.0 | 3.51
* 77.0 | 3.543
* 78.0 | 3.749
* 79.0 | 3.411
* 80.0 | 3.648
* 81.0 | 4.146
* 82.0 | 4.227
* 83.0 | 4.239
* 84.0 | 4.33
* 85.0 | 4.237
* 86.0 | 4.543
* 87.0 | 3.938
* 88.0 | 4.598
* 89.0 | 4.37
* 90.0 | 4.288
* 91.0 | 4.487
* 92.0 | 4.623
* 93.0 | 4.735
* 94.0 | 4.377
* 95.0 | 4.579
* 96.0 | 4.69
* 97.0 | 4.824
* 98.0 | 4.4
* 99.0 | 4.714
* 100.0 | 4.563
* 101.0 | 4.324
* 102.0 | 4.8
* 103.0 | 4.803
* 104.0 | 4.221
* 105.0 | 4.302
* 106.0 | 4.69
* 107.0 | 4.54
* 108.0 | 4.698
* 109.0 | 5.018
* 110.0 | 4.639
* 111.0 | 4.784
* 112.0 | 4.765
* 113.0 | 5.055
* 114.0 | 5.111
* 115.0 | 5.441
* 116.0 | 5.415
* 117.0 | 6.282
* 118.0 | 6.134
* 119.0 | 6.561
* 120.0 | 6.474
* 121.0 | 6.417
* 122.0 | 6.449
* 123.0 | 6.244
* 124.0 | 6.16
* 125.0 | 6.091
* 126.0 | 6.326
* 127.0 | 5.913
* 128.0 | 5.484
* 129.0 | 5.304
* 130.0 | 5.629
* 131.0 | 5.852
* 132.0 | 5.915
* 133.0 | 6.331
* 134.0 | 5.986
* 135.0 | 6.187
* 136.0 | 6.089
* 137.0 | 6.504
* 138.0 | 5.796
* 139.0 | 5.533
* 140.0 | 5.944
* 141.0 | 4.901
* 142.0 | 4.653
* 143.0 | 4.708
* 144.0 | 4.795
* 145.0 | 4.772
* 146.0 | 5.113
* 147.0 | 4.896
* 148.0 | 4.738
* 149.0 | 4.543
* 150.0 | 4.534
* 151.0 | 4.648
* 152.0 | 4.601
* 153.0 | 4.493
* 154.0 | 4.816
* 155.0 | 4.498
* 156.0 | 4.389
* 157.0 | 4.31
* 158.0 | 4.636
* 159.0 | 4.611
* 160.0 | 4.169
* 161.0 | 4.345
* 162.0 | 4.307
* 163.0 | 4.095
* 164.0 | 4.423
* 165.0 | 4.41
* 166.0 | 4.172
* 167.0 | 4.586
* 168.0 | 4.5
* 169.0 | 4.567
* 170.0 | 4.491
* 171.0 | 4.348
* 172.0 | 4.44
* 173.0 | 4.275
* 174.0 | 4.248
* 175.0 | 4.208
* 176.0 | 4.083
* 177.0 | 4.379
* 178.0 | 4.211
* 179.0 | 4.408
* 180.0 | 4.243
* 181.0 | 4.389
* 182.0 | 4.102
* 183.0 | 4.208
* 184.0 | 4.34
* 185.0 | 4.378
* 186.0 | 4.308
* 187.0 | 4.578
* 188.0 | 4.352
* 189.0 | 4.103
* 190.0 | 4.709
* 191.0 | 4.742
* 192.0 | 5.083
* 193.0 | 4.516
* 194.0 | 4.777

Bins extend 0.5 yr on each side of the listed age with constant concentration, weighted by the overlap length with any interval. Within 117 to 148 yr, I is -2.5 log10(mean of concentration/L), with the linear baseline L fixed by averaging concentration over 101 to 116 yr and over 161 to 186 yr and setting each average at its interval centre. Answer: -0.24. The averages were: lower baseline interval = 4.78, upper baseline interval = 4.33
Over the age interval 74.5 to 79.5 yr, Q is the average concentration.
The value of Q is 3.5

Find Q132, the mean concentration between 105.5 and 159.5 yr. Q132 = 5.34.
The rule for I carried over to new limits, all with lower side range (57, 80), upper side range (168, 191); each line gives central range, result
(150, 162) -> -0.09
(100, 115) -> -0.25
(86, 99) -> -0.23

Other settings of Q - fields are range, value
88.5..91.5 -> 4.38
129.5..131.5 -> 5.74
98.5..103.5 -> 4.64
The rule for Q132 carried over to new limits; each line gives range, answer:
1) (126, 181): 4.86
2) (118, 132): 6.07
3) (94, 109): 4.59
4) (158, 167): 4.35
